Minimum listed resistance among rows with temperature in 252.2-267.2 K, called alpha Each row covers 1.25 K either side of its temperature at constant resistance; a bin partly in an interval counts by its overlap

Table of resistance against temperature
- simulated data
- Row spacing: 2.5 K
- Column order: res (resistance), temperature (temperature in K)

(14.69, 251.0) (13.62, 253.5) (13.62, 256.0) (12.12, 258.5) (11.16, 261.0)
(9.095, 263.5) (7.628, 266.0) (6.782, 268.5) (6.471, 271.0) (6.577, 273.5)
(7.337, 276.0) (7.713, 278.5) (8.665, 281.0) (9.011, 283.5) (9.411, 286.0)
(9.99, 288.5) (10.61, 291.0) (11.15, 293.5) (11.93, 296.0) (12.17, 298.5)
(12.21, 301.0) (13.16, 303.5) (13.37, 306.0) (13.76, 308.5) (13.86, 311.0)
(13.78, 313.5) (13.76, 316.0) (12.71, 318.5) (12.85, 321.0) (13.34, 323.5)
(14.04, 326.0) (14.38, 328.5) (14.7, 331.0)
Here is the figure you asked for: 7.628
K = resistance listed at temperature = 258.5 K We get 12.12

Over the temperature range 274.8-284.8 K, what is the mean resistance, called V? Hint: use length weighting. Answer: 8.19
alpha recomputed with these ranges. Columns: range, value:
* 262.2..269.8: 6.782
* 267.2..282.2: 6.471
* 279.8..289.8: 8.665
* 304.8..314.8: 13.37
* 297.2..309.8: 12.17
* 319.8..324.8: 12.85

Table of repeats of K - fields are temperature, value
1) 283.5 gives 9.011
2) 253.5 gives 13.62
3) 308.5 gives 13.76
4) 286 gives 9.411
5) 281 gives 8.665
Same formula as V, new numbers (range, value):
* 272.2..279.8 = 7.21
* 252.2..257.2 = 13.6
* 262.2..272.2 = 7.52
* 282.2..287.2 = 9.2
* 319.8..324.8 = 13.1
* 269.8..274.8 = 6.53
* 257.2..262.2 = 11.7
